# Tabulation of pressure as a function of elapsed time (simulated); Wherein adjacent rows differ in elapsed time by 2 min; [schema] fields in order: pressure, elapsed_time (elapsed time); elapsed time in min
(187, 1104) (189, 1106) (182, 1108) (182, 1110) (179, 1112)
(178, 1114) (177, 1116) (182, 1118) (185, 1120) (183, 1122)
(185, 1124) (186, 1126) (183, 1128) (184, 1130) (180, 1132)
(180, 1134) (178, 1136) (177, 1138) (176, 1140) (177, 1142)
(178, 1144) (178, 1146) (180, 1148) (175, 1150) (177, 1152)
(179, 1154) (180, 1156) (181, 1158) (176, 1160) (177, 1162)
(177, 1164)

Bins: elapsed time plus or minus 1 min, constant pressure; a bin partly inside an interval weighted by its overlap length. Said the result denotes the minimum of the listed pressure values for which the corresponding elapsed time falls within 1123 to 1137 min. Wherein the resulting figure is 178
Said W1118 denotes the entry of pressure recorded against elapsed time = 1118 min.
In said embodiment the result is 182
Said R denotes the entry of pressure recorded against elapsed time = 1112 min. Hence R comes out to 179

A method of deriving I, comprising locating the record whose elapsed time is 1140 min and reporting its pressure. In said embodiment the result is 176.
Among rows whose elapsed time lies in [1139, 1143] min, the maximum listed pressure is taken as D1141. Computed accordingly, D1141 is 177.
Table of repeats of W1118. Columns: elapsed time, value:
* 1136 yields 178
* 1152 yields 177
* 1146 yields 178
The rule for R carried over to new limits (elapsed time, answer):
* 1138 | 177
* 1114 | 178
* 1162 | 177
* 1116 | 177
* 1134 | 180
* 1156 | 180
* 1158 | 181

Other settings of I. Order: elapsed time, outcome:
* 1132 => 180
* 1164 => 177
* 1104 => 187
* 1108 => 182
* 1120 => 185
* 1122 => 183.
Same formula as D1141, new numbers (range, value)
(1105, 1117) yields 189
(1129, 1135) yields 184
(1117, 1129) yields 186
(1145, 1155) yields 180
